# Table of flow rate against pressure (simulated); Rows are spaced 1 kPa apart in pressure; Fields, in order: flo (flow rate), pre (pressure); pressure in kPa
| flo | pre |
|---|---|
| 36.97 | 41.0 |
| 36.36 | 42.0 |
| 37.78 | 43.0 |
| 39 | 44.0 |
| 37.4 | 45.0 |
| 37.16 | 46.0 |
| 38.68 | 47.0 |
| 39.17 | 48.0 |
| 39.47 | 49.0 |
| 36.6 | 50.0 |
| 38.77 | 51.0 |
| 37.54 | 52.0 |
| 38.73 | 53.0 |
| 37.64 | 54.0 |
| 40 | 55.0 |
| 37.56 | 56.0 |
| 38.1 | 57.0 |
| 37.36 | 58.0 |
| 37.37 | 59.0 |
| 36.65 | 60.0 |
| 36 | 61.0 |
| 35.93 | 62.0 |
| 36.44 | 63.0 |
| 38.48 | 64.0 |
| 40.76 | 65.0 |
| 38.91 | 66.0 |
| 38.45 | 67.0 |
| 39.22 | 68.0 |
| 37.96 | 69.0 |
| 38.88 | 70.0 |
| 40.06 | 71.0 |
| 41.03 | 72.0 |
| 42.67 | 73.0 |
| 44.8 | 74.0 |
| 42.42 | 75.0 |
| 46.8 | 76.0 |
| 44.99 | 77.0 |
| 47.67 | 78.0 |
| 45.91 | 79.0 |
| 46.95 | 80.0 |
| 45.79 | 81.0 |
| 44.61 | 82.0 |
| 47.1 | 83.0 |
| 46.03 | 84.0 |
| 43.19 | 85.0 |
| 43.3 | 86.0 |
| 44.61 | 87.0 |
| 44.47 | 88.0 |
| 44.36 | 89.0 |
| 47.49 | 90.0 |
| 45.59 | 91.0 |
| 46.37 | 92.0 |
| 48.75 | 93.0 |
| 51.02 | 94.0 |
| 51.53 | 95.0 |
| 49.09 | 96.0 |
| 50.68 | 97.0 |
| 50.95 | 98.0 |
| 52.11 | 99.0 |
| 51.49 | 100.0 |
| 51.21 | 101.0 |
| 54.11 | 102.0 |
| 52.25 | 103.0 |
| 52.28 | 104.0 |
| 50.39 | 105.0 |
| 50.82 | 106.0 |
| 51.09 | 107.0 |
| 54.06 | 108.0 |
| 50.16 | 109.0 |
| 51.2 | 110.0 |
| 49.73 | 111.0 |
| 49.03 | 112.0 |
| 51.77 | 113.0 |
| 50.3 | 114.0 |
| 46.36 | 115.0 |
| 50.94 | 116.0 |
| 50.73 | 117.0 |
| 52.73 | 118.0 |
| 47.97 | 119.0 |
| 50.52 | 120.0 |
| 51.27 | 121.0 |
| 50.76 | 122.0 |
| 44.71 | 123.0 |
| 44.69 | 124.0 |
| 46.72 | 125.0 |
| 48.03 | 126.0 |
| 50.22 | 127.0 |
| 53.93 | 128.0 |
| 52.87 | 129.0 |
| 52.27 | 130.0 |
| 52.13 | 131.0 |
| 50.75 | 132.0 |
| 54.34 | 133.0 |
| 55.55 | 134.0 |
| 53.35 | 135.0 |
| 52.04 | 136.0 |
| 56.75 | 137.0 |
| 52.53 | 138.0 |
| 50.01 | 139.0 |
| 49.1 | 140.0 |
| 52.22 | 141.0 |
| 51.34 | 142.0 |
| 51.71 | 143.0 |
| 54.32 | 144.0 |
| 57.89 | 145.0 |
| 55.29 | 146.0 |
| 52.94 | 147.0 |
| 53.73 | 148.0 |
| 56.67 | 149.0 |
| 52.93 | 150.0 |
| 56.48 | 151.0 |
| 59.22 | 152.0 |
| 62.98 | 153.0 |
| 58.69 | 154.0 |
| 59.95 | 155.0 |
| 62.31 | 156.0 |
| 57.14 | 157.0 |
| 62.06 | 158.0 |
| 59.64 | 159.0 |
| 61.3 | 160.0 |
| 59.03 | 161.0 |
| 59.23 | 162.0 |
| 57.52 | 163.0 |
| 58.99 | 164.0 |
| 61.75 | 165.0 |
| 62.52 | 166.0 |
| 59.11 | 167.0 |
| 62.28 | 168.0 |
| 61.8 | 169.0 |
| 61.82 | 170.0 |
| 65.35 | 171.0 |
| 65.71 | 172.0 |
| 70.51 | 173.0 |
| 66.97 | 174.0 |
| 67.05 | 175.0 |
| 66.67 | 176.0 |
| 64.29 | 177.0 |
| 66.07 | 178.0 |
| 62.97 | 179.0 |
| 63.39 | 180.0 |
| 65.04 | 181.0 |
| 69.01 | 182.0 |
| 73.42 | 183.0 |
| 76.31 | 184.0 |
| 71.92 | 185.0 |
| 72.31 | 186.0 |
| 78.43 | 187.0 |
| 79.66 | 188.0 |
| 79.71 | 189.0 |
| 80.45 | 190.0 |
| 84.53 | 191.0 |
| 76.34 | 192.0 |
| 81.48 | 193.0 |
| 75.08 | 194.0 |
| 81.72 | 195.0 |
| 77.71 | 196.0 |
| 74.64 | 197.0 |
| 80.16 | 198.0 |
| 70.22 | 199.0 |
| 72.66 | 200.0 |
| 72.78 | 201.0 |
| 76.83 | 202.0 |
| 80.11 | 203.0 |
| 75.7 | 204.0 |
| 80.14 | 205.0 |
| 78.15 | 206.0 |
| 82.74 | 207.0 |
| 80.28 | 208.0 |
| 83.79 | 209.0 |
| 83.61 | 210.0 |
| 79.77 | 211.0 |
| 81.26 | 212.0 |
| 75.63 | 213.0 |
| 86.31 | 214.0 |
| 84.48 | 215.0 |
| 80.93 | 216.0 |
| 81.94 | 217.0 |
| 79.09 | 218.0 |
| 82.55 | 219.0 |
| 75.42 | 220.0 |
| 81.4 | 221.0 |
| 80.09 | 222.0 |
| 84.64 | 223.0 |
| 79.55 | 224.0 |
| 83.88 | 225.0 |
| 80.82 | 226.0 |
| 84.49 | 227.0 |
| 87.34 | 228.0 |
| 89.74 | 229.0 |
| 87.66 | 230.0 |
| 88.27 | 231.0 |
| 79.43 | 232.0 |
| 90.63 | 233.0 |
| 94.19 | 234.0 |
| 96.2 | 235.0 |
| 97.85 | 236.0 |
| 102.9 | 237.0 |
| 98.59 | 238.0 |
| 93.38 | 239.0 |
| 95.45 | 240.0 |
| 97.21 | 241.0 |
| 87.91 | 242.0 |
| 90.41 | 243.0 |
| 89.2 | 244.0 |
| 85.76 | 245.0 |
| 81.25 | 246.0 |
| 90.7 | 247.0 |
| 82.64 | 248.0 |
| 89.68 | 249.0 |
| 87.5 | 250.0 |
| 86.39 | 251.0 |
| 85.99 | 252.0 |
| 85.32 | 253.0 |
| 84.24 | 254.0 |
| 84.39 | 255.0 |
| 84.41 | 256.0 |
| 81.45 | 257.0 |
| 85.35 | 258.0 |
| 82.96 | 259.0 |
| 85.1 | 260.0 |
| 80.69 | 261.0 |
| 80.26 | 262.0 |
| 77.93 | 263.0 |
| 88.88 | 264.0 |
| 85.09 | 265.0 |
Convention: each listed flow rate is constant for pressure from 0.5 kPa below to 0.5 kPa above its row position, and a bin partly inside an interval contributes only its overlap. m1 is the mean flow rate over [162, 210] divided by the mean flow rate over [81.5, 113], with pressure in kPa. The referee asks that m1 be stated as 1.5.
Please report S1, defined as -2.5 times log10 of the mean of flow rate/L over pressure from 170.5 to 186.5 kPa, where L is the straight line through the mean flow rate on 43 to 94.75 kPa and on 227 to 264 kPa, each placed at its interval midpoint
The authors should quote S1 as 0.04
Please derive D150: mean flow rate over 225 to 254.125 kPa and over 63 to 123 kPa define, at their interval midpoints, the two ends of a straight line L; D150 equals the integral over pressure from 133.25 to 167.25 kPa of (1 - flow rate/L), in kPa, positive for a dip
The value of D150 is 3.7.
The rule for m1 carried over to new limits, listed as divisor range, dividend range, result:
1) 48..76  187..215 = 2.03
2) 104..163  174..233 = 1.46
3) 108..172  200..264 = 1.55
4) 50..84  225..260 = 2.17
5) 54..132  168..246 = 1.72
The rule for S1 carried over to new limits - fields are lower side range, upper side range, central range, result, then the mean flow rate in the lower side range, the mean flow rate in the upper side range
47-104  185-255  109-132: 0.12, 43.3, 83.5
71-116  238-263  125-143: 0.12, 48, 86.6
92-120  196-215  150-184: 0.09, 50.8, 78.7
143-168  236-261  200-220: -0.06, 58.3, 88.3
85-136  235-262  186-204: -0.06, 50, 88.3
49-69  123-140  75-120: -0.09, 38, 51.4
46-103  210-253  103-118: 0.05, 43.1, 86.6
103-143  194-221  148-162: 0.05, 50.9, 79.1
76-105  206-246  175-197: 0.02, 48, 86.1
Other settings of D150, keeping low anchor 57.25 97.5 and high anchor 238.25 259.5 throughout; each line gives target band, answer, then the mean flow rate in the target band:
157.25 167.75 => 0.8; 60.1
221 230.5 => -0.3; 84.1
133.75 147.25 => 1.4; 53.2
